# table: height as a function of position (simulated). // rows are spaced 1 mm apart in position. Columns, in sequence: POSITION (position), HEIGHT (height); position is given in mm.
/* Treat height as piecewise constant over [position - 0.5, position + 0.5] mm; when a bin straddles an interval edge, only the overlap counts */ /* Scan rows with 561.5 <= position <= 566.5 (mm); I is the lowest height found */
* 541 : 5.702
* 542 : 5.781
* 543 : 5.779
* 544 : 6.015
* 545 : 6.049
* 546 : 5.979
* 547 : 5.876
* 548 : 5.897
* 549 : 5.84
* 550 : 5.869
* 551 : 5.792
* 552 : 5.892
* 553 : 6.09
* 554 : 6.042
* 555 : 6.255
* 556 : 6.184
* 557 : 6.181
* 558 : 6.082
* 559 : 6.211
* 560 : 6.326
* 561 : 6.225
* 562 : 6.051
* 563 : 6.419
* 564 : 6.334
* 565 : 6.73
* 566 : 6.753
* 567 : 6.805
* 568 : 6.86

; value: 6.051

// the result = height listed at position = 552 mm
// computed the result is 5.892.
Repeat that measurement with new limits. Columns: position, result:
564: 6.334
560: 6.326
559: 6.211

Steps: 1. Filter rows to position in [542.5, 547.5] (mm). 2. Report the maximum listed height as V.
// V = 6.049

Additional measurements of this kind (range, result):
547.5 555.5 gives 6.255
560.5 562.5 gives 6.225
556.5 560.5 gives 6.326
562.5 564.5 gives 6.419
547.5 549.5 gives 5.897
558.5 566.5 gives 6.753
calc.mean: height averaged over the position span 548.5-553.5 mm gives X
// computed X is 5.9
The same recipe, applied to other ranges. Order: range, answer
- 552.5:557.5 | 6.15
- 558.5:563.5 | 6.25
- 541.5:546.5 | 5.92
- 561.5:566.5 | 6.46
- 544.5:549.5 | 5.93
